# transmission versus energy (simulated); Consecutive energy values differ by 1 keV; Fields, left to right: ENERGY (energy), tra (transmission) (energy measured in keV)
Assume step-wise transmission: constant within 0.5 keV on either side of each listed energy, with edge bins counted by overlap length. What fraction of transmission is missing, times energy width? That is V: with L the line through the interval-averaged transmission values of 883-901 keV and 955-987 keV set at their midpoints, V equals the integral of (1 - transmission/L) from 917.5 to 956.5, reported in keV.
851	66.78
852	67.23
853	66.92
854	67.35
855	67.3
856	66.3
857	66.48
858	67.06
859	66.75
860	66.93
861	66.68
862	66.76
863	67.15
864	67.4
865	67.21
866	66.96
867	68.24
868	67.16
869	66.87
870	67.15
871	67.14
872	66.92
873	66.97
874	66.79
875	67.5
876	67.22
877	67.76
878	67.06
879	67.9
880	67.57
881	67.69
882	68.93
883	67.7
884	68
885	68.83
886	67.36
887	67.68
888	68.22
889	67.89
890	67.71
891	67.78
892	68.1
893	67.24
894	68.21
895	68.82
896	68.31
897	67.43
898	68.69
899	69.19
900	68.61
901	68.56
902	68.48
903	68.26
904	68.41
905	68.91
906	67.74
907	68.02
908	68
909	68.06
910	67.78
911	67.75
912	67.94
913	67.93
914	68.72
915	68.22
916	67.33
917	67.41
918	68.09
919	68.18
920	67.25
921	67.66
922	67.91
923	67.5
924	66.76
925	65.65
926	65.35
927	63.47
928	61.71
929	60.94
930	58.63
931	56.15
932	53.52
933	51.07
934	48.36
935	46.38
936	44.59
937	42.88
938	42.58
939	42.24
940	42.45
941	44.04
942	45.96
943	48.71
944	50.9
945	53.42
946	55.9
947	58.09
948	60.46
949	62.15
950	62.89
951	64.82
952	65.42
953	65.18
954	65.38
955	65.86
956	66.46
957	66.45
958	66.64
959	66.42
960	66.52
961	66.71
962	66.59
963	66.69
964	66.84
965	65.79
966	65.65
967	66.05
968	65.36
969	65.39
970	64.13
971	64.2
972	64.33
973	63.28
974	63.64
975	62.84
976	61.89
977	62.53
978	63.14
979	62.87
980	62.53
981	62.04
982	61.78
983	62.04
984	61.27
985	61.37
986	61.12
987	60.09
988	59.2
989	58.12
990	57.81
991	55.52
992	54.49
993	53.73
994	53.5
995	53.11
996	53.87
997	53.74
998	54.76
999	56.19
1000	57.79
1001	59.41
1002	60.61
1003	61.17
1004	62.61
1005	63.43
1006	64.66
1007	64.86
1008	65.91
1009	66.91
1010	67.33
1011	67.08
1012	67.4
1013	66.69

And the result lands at 4.8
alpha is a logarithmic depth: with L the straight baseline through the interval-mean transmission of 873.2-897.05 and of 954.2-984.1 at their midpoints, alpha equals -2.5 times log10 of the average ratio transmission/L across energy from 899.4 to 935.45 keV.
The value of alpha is 0.03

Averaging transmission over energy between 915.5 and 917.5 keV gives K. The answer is 67.4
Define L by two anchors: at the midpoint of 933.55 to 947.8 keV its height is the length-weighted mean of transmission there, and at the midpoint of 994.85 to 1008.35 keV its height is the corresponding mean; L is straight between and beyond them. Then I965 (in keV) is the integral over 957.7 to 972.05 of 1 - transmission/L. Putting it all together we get -3.7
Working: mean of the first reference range 47.9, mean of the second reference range 59.5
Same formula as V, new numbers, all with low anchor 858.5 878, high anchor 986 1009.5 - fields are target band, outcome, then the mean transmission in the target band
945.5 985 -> -2.00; 64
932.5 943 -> 2.92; 45.2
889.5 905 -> -0.71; 68.3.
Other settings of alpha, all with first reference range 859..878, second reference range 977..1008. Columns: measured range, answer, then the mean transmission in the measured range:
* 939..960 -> 0.06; 58.7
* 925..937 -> 0.14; 55.4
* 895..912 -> -0.05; 68.3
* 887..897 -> -0.04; 68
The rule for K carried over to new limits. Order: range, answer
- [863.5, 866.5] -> 67.2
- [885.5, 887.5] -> 67.5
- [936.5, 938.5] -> 42.7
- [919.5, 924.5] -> 67.4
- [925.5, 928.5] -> 63.5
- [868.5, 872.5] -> 67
